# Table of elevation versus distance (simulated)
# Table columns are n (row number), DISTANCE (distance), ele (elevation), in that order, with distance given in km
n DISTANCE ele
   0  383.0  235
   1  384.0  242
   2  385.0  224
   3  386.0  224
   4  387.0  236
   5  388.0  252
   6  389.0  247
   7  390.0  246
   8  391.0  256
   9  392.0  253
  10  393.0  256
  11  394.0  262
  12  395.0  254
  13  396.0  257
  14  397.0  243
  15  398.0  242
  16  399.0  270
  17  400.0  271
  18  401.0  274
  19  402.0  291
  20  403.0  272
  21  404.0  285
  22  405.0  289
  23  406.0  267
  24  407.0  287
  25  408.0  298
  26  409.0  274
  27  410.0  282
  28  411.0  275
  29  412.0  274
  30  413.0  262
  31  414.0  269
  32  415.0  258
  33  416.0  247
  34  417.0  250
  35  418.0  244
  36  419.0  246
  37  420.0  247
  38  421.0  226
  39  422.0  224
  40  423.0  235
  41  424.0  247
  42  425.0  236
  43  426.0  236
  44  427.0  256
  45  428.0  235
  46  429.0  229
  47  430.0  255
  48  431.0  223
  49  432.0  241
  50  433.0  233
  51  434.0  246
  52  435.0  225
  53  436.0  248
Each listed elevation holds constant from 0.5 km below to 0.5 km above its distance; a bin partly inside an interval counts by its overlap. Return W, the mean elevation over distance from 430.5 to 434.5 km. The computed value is 236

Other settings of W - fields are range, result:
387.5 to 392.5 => 251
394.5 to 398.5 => 249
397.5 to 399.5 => 256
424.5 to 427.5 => 243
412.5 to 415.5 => 263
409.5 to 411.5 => 278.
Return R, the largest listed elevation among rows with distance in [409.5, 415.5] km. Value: 282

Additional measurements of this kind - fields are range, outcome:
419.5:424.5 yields 247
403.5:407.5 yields 289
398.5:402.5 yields 291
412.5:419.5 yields 269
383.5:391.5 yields 256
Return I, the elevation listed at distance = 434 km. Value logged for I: 246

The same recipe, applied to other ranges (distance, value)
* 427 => 256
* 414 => 269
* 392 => 253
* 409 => 274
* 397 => 243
